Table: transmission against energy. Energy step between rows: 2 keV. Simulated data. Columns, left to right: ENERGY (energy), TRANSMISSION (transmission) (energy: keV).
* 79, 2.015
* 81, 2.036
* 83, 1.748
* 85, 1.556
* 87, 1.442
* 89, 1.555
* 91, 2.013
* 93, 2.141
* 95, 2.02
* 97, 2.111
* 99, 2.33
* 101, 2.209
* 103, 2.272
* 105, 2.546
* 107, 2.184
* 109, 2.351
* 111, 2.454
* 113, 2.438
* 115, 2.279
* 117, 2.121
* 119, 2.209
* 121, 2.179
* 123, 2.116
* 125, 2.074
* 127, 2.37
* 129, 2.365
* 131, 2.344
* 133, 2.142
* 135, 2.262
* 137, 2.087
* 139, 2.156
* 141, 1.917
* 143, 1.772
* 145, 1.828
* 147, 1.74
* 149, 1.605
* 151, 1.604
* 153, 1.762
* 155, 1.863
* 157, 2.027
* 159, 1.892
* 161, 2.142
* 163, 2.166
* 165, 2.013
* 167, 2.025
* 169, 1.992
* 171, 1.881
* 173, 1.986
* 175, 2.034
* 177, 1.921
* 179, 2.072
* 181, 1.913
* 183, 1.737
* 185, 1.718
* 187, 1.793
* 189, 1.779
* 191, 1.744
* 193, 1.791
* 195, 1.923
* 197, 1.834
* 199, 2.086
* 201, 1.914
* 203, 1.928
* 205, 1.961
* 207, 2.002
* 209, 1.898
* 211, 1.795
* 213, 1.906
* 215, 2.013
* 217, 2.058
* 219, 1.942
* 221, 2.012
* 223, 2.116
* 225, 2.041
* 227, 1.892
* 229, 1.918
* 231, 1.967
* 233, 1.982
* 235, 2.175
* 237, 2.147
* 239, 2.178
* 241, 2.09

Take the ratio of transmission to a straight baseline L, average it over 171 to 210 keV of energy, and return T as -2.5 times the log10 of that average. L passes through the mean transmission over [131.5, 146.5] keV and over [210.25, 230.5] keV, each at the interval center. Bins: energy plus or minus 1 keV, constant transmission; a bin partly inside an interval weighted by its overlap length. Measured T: 0.05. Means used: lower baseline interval 2.02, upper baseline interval 1.97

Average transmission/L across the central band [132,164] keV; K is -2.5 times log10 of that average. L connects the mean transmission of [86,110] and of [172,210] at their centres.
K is 0.030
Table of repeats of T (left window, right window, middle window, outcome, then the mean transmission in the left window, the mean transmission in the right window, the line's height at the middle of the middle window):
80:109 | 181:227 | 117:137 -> -0.118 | 2.02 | 1.91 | 1.99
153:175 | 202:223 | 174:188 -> 0.053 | 1.99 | 1.96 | 1.98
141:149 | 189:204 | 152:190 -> -0.060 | 1.78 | 1.88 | 1.83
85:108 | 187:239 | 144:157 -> 0.145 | 2.05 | 1.95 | 2.01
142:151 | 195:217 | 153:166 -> -0.132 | 1.72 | 1.94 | 1.77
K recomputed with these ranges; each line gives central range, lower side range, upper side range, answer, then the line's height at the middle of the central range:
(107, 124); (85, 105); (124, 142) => -0.08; 2.11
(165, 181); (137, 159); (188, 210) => -0.07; 1.87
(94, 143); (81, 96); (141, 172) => -0.21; 1.84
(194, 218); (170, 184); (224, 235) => 0.01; 1.96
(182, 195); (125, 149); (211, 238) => 0.15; 2.03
